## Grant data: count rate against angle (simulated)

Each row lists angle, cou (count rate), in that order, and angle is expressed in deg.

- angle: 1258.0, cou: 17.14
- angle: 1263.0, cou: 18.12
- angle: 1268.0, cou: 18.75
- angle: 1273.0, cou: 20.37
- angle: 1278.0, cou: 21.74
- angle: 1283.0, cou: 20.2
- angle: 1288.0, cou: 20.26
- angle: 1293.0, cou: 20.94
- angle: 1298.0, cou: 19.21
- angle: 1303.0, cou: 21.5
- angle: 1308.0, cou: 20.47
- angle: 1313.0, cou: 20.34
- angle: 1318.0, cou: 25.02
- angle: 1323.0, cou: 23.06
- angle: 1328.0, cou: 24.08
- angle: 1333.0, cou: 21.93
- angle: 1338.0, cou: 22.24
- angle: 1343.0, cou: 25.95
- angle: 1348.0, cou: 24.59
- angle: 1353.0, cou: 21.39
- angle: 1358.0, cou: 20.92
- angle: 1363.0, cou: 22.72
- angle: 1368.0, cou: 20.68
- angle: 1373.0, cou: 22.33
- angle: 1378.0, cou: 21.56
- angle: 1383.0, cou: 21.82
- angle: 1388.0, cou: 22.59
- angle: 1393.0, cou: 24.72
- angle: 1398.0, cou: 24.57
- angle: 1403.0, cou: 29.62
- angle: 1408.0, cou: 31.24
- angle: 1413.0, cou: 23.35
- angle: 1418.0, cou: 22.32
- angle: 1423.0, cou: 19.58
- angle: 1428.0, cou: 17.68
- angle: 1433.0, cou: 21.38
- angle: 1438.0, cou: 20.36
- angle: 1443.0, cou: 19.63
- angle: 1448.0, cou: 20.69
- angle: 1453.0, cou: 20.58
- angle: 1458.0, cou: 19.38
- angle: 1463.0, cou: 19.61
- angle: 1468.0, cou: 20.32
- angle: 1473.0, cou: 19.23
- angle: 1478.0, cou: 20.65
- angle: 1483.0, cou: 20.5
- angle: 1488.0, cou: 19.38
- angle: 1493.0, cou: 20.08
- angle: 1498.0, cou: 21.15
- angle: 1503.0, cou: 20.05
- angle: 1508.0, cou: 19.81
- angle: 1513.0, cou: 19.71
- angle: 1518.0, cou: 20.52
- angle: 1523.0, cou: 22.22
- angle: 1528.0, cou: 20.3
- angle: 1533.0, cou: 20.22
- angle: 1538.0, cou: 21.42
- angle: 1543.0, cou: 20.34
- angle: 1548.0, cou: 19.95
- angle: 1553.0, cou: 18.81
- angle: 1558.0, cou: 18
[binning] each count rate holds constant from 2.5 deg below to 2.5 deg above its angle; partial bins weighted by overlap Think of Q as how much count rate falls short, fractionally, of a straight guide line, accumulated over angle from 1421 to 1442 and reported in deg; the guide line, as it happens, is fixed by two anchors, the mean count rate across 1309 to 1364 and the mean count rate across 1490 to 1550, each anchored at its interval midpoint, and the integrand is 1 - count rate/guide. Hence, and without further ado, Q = 1.83 deg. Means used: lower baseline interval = 22.9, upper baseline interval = 20.5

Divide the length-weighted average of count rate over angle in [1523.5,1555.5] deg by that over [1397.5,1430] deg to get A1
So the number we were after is 0.84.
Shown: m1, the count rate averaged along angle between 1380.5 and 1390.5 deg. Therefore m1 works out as 22.2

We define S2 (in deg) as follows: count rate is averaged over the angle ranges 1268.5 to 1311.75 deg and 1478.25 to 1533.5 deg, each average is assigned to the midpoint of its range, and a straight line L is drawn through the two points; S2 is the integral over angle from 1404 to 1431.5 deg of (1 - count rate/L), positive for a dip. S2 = -3.7 deg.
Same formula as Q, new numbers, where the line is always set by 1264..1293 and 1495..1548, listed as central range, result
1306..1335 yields -3.23 deg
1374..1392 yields -1.67 deg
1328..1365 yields -4.74 deg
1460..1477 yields 0.56 deg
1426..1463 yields 0.85 deg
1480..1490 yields 0.24 deg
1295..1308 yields -0.10 deg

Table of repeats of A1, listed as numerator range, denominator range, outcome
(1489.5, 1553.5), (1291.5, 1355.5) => 0.91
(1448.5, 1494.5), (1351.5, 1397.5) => 0.90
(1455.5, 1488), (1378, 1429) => 0.84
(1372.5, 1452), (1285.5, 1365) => 1.02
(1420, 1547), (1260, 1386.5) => 0.94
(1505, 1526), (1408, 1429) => 0.93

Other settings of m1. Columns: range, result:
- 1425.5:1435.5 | 19.5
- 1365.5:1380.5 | 21.5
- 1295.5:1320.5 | 21.3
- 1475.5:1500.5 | 20.4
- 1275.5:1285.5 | 21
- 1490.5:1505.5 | 20.4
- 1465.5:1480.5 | 20.1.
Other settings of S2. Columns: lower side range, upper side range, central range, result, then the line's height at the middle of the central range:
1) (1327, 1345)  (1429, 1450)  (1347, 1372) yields 0.9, 22.7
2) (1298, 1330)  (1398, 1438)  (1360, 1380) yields 0.9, 22.8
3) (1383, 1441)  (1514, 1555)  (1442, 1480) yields 3.7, 22.2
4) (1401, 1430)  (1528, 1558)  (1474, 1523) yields 2.5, 21.4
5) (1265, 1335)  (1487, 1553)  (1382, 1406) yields -4.7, 20.9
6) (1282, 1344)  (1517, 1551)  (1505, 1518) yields 0.6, 20.8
